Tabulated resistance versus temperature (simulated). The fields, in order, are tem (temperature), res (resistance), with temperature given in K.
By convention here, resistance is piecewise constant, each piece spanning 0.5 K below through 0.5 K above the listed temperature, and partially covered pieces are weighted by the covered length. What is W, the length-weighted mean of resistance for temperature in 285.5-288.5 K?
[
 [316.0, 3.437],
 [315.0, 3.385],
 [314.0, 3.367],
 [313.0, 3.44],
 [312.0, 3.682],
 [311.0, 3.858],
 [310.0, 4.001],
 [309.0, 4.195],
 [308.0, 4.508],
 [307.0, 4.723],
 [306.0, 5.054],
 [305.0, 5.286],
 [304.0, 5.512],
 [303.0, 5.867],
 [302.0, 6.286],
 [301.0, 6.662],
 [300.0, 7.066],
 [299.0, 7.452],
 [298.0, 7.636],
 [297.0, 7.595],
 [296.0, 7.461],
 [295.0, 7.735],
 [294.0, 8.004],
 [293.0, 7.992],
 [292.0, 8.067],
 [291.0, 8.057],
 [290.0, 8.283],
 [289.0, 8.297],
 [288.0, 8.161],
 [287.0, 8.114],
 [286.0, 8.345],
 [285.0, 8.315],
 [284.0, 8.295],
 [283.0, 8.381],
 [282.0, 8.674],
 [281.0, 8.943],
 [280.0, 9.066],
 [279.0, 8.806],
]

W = 8.21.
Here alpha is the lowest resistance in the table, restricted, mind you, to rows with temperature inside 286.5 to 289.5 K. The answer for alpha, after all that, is 8.114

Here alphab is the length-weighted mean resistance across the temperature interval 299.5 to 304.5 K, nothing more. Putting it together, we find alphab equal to 6.28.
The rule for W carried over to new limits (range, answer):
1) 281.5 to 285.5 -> 8.42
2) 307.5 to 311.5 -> 4.14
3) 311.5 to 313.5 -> 3.56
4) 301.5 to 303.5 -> 6.08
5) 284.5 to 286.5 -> 8.33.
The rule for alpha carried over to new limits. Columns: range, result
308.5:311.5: 3.858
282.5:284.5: 8.295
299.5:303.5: 5.867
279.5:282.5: 8.674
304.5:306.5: 5.054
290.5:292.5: 8.057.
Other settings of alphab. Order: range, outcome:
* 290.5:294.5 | 8.03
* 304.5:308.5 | 4.89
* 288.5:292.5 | 8.18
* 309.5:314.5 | 3.67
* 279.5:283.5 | 8.77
